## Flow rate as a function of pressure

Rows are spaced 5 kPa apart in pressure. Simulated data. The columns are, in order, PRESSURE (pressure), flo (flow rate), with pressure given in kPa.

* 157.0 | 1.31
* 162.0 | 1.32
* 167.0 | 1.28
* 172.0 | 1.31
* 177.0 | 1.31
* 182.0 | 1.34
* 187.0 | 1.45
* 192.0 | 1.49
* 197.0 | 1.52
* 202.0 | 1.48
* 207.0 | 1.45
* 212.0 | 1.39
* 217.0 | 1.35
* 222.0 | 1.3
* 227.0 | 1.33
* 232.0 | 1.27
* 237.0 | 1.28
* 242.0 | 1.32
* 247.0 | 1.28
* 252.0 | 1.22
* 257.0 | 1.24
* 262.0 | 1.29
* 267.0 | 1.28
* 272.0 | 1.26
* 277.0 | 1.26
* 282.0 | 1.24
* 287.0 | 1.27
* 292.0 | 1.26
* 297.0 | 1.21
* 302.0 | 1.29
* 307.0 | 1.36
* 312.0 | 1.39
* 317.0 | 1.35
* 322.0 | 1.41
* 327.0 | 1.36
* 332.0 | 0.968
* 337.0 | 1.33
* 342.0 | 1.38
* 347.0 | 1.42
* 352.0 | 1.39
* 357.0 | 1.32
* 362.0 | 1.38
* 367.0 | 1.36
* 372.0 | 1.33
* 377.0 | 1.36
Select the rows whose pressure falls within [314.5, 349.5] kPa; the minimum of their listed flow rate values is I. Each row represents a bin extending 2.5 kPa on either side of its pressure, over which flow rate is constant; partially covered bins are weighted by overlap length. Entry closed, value 0.968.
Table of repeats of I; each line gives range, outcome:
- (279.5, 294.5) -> 1.24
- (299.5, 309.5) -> 1.29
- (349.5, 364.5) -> 1.32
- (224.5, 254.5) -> 1.22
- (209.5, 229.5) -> 1.3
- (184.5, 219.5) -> 1.35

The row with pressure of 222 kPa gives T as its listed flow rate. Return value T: 1.3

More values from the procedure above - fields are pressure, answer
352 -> 1.39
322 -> 1.41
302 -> 1.29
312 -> 1.39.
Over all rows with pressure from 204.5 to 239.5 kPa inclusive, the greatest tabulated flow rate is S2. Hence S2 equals 1.45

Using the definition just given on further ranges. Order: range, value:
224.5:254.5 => 1.33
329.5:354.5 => 1.42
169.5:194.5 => 1.49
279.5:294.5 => 1.27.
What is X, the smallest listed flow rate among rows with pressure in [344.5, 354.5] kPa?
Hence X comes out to 1.39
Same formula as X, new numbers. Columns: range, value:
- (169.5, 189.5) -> 1.31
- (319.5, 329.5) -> 1.36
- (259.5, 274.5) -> 1.26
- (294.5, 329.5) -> 1.21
